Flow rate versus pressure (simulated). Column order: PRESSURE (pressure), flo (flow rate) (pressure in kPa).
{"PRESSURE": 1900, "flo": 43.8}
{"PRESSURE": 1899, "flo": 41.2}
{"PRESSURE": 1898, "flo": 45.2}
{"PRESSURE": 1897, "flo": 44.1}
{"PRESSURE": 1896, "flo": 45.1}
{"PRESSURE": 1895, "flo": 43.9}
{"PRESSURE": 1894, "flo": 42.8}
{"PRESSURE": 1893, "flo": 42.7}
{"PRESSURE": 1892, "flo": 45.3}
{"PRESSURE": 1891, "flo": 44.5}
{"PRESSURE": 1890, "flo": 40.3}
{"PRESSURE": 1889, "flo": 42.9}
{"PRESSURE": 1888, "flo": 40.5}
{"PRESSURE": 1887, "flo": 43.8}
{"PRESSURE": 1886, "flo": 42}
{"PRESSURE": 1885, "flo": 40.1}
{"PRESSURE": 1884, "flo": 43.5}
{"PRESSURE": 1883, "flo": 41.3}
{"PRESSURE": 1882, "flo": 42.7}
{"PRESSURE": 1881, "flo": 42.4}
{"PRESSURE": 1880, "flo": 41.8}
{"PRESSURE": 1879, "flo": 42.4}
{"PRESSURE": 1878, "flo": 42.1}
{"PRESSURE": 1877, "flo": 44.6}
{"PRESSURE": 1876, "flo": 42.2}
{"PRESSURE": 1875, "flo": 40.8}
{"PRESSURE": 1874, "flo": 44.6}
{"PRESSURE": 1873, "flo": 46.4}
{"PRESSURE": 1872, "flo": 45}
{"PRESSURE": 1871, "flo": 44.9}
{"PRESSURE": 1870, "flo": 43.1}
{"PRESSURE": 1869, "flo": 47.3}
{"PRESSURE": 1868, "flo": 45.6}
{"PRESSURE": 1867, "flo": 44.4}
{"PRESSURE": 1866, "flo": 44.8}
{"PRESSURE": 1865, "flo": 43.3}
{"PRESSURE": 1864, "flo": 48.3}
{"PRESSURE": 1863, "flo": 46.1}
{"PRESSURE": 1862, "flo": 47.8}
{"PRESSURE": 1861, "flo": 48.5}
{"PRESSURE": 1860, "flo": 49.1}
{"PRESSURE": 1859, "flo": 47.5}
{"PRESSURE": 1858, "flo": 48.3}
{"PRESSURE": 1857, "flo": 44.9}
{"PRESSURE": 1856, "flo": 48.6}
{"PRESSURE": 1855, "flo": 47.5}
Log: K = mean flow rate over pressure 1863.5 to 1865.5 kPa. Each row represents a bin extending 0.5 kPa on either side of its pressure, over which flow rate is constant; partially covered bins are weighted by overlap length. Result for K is 45.8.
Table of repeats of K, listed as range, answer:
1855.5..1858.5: 47.3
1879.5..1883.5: 42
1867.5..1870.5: 45.3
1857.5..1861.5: 48.3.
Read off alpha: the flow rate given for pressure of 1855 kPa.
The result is 47.5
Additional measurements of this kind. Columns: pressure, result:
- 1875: 40.8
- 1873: 46.4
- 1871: 44.9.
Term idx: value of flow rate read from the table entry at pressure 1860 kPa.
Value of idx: 49.1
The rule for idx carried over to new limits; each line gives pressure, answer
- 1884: 43.5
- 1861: 48.5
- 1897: 44.1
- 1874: 44.6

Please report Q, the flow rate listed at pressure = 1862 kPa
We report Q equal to 47.8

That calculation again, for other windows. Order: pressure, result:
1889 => 42.9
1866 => 44.8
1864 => 48.3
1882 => 42.7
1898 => 45.2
